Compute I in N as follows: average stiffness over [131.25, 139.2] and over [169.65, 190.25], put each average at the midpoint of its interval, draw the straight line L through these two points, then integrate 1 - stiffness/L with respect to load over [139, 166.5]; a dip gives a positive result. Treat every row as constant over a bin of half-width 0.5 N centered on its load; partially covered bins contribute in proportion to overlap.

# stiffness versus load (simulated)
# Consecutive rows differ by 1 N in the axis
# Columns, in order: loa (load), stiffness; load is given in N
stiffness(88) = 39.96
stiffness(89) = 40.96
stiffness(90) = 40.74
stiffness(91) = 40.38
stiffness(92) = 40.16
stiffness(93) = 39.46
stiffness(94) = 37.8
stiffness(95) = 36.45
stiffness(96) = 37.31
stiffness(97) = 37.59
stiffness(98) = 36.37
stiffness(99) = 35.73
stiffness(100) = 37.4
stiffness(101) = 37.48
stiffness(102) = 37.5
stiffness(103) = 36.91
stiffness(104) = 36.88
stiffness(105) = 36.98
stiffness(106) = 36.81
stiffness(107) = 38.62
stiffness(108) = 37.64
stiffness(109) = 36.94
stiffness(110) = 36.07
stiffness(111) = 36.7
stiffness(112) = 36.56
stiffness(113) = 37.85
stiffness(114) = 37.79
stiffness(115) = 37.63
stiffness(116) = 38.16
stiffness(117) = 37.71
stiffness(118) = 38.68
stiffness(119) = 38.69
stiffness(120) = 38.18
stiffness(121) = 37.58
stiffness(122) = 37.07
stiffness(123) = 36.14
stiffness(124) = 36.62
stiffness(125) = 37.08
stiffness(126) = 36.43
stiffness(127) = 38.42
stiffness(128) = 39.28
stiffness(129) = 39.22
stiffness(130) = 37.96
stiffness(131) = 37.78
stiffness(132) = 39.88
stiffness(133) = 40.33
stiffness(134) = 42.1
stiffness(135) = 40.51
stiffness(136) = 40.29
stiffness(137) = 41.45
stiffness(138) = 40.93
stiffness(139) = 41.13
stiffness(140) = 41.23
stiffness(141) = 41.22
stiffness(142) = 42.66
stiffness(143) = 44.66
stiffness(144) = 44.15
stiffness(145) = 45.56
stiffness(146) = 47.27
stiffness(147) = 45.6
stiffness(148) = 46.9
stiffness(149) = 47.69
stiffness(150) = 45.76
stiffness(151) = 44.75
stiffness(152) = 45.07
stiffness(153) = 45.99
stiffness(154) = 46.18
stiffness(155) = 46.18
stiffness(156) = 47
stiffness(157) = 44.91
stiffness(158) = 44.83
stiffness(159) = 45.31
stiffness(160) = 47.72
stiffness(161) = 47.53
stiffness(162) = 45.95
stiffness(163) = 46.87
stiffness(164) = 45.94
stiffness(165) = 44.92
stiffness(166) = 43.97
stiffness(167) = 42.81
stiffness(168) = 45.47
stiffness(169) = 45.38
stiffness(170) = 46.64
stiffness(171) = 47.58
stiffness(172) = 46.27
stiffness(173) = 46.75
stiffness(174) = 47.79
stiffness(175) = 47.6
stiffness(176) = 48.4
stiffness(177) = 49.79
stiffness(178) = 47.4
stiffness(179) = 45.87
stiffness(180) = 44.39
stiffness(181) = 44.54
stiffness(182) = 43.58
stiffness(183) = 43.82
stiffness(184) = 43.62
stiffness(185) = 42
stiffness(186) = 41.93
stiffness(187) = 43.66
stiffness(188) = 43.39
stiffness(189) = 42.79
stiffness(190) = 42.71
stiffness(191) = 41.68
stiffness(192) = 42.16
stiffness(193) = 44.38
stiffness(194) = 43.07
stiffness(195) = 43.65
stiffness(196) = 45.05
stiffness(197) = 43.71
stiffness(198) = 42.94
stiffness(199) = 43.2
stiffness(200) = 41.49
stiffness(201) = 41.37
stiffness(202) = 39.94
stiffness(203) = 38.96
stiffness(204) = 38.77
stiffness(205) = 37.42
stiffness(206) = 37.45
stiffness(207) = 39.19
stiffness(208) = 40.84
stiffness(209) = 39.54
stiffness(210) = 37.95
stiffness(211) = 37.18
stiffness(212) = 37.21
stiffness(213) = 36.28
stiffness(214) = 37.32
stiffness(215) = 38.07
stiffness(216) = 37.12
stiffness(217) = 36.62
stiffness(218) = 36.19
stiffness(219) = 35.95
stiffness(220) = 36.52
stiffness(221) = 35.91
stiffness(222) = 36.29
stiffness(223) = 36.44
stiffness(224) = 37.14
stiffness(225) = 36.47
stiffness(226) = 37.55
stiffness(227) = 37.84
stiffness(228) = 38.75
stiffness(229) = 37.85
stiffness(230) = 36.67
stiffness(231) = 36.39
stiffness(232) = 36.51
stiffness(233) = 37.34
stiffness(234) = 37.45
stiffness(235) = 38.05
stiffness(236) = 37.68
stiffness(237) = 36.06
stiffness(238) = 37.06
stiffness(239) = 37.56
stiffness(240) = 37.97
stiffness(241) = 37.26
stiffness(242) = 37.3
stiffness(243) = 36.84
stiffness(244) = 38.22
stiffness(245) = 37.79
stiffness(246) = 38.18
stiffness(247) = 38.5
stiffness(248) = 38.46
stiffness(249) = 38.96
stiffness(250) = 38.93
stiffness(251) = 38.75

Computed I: -1.8 N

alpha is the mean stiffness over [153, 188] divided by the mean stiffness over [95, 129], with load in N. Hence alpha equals 1.22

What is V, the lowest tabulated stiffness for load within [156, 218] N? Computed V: 36.19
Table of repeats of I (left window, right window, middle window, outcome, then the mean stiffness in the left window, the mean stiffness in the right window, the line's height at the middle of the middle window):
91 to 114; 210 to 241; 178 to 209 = -4.3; 37.4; 37.1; 37.2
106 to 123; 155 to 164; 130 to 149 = 0.0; 37.5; 46.2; 42.4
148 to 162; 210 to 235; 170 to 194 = -1.4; 46.1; 37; 42.5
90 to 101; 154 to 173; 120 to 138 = 1.3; 38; 45.9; 41.9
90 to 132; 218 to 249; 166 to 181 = -3.6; 37.7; 37.3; 37.5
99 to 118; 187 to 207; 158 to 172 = -2.0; 37.3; 41.8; 40.2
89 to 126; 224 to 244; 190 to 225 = -1.8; 37.6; 37.3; 37.4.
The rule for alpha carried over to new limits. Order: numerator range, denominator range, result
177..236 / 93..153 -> 1.01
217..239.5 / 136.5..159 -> 0.83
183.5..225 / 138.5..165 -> 0.88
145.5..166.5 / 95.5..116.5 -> 1.24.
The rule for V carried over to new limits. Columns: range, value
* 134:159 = 40.29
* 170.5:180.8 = 44.39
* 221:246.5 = 35.91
